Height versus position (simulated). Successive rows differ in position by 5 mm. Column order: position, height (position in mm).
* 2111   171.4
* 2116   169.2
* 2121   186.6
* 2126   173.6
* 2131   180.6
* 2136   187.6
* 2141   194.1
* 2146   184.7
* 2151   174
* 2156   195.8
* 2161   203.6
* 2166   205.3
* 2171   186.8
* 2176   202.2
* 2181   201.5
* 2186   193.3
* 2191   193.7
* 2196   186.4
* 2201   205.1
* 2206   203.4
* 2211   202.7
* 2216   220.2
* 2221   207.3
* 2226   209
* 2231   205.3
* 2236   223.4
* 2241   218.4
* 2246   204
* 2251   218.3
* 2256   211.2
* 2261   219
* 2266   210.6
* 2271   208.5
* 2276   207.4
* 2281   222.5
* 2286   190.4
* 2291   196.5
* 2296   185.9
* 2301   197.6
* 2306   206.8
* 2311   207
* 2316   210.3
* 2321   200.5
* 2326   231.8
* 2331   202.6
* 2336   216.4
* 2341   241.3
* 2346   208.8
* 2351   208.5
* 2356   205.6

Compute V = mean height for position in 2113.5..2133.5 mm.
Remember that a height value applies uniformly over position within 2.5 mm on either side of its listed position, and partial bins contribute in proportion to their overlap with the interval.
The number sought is 178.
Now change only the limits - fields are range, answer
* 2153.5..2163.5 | 200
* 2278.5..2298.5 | 199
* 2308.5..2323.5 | 206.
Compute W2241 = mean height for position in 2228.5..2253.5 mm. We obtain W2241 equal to 214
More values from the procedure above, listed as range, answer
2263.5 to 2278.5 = 209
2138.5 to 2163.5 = 190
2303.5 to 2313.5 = 207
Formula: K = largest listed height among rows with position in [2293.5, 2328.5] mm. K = 231.8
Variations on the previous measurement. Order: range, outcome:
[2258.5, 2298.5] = 222.5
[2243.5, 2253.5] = 218.3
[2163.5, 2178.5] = 205.3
